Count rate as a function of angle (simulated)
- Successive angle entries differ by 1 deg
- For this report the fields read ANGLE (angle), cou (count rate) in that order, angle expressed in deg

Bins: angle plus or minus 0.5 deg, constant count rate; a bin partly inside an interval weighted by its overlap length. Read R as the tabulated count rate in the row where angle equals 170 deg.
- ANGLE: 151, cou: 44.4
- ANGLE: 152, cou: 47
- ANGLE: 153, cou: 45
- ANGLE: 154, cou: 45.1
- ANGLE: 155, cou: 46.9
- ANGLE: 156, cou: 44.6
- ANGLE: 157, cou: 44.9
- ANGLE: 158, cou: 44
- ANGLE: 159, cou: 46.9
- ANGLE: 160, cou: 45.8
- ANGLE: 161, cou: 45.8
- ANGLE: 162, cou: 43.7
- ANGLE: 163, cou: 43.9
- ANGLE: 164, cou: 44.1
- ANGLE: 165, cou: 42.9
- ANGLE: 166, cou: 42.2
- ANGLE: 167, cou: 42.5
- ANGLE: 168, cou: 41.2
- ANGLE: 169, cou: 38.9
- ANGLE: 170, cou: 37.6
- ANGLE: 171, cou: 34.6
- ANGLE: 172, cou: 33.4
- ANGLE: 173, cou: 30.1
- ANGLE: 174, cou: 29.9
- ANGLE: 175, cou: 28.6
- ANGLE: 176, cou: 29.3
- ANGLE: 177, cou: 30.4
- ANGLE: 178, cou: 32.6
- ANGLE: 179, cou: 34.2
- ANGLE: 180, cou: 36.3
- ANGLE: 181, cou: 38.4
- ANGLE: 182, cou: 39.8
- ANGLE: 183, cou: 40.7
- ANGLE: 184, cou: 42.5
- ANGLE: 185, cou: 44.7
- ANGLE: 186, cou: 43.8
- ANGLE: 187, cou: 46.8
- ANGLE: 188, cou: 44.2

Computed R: 37.6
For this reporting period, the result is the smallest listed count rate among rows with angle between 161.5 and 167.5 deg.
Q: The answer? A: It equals 42.2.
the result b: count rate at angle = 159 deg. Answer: 46.9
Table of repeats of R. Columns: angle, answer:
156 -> 44.6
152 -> 47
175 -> 28.6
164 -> 44.1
